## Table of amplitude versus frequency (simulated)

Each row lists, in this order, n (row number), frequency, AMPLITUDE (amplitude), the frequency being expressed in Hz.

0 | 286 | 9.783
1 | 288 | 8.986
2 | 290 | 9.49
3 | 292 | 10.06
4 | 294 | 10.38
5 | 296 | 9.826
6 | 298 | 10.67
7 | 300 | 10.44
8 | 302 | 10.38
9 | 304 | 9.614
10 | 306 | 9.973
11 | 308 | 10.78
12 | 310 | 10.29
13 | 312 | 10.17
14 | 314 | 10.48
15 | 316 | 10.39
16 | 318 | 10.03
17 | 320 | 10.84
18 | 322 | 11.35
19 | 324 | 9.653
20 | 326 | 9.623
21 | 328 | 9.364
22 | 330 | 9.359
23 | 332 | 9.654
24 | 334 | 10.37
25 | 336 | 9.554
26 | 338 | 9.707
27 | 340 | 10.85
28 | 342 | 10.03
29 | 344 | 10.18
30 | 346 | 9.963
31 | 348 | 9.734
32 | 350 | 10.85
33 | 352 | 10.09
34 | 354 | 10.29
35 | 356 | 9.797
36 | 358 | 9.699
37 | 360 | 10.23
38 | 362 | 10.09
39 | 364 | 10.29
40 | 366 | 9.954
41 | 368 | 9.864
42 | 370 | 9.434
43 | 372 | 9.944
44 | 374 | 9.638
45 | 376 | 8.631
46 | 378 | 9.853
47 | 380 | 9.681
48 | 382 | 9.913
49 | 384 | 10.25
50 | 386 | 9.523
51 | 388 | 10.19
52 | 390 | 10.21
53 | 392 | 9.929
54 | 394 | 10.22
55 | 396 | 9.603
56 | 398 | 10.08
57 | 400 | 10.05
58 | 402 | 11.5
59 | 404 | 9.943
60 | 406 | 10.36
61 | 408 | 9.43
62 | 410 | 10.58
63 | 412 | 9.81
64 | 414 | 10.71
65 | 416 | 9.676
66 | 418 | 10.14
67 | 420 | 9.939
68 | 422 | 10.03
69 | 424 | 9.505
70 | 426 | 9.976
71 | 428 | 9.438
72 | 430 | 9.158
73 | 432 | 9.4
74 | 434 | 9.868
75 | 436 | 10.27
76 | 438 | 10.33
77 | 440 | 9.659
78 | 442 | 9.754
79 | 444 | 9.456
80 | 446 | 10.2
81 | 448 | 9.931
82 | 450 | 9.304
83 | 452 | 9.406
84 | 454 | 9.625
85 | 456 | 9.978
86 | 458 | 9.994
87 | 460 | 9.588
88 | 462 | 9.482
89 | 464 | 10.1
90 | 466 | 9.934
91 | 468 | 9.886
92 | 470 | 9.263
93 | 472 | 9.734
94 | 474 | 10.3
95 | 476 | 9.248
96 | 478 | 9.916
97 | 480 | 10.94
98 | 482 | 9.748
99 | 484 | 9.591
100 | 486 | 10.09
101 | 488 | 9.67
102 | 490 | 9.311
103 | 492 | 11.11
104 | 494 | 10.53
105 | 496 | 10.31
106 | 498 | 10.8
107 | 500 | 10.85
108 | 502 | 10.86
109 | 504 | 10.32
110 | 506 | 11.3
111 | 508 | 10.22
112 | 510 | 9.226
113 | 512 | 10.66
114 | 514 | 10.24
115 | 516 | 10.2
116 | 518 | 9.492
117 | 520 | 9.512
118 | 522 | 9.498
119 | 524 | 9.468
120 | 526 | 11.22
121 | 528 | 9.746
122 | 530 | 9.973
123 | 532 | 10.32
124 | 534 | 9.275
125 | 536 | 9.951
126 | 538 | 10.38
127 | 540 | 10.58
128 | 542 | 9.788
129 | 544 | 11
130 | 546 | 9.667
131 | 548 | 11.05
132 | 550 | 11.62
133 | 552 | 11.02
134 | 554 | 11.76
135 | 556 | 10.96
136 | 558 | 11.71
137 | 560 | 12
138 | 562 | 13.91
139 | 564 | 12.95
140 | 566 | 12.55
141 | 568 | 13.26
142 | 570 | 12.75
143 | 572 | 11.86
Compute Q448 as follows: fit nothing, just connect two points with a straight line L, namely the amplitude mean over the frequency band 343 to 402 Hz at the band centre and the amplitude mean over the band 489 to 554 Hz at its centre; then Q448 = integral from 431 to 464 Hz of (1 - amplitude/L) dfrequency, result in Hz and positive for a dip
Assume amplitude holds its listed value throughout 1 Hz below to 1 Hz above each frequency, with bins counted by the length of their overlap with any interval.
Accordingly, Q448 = 1.2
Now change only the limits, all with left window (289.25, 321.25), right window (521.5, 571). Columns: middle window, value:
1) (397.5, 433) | 2.1 Hz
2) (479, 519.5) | 2.4 Hz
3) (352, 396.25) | 2.5 Hz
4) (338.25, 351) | 0.2 Hz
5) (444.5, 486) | 3.8 Hz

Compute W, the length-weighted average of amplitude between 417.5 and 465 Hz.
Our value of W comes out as 9.77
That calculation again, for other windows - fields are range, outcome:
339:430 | 9.99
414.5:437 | 9.78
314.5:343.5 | 10.1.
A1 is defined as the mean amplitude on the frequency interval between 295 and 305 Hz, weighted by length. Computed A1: 10.2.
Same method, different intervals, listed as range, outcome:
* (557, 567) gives 12.6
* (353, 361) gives 10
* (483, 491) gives 9.67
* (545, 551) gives 10.8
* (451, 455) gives 9.52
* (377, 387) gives 9.84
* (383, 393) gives 10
